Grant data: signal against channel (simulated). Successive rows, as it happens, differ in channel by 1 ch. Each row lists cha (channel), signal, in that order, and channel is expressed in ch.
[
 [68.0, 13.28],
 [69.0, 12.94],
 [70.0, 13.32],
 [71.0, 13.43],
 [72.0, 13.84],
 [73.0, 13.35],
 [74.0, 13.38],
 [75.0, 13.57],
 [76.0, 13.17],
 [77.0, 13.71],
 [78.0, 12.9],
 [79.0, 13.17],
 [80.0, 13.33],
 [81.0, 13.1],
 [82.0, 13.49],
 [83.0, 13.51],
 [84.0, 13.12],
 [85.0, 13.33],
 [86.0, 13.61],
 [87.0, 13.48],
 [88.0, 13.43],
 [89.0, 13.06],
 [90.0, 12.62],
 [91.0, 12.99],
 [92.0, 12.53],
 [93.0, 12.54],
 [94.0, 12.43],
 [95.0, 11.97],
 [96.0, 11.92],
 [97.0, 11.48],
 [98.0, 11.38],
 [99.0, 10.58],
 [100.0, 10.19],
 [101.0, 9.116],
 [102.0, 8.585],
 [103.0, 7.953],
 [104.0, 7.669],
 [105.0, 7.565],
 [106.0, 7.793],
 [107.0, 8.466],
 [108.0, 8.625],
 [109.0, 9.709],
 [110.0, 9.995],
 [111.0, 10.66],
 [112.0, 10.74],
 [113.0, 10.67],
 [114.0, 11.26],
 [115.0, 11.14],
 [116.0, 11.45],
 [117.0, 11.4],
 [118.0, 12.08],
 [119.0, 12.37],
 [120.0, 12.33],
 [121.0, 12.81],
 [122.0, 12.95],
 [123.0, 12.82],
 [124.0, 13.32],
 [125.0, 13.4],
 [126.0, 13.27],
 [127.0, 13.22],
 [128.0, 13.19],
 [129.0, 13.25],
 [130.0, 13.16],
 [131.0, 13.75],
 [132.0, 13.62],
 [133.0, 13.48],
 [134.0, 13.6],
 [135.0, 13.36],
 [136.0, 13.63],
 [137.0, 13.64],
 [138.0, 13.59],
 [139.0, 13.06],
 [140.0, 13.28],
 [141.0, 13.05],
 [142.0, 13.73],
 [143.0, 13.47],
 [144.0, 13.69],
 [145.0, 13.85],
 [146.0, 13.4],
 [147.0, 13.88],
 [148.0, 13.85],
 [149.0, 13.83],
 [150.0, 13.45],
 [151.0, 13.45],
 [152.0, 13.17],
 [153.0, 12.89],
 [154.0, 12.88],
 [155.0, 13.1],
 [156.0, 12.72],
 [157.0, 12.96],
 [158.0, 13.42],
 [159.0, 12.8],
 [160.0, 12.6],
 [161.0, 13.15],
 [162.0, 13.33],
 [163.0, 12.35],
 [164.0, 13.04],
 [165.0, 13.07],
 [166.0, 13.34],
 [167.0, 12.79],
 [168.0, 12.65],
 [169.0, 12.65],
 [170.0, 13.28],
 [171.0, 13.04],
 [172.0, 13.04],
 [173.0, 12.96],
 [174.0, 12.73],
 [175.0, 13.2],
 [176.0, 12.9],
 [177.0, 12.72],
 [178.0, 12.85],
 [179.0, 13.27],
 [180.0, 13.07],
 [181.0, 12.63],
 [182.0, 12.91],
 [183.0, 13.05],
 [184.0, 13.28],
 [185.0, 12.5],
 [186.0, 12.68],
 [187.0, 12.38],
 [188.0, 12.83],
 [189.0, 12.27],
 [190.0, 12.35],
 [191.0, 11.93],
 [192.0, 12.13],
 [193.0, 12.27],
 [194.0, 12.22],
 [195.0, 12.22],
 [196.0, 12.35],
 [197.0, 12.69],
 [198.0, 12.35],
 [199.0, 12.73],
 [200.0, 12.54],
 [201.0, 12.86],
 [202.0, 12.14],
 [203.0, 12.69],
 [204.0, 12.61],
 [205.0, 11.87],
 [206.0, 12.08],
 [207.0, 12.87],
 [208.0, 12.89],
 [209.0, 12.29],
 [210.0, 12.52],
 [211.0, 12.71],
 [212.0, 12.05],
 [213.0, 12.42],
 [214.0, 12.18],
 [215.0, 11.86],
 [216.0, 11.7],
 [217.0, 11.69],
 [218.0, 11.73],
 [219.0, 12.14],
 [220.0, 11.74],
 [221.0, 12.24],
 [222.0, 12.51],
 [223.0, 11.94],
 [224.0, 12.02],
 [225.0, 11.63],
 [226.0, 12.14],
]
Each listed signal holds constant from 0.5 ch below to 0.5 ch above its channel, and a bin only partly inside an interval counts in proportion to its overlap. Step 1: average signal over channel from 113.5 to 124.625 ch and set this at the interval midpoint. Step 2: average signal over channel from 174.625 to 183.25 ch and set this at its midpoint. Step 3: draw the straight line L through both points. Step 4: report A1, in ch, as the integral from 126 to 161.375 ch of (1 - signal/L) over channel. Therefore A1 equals -2.4 ch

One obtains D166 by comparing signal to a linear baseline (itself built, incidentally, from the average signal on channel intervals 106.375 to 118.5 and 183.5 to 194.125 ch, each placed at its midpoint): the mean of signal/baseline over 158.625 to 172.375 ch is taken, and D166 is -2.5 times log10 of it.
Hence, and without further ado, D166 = -0.10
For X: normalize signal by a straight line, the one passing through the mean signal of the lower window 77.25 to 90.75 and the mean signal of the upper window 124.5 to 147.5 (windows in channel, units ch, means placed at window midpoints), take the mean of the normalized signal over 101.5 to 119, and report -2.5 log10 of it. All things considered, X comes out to 0.33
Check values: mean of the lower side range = 13.2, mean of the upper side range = 13.5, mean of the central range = 9.83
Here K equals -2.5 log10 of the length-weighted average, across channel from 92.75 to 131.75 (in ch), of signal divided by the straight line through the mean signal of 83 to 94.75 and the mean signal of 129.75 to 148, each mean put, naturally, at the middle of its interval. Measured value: 0.18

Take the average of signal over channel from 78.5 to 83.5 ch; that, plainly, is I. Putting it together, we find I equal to 13.3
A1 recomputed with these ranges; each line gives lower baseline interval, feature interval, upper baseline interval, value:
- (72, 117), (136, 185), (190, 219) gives -4.61 ch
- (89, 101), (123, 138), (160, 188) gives -1.34 ch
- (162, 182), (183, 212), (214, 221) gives -0.33 ch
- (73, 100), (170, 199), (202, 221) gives -0.79 ch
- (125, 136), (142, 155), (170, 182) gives -0.25 ch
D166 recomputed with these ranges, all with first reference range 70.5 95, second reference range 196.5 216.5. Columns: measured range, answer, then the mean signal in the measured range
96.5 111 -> 0.37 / 9.27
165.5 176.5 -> -0.03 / 13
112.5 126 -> 0.07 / 12.2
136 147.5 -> -0.06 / 13.5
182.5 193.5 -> 0.00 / 12.5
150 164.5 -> -0.02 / 13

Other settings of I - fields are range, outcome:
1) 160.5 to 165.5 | 13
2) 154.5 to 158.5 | 13.1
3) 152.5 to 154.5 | 12.9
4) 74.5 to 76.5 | 13.4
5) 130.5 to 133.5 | 13.6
